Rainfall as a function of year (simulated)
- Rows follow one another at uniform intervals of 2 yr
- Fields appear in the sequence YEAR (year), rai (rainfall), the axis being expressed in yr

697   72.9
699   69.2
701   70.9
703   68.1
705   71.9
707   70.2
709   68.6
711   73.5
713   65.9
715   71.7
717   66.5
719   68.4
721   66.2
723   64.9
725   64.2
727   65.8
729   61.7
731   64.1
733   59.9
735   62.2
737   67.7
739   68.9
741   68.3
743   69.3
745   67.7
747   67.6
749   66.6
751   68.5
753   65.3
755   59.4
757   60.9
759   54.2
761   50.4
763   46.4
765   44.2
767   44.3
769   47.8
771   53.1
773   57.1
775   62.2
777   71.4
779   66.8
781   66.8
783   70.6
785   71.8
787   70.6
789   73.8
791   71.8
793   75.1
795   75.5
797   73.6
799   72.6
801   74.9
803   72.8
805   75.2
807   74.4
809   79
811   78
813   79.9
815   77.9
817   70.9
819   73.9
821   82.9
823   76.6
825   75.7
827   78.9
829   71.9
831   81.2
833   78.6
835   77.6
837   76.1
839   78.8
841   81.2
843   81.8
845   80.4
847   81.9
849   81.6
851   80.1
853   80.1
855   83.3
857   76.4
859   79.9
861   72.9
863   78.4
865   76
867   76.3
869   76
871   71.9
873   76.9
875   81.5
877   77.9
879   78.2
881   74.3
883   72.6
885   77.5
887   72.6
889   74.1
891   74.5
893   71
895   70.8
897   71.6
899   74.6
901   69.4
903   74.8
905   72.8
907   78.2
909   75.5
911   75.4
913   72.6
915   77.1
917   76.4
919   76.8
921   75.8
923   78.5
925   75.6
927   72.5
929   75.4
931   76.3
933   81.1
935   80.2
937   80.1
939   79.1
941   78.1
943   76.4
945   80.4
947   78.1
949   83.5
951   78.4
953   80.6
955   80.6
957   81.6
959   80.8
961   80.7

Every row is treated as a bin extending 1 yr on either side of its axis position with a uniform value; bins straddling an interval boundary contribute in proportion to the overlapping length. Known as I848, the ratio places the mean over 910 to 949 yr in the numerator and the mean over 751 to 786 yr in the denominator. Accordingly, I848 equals 1.32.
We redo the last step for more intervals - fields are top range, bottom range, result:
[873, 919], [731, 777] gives 1.25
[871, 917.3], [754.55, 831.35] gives 1.09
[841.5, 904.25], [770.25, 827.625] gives 1.05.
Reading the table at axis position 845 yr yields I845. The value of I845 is 80.4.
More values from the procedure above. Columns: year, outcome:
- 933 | 81.1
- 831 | 81.2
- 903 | 74.8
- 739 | 68.9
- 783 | 70.6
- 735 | 62.2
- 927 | 72.5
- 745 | 67.7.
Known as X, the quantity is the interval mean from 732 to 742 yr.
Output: 65.4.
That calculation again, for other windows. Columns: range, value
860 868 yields 75.9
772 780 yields 64.4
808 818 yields 77.1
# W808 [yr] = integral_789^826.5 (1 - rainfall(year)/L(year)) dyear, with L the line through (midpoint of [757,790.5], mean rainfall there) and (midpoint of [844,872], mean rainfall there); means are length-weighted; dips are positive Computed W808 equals -4.7 yr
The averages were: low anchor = 59.7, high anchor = 78.2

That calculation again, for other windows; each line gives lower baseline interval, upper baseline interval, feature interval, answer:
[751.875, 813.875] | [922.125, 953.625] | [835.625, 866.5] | -3.4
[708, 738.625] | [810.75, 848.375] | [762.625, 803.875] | 4.5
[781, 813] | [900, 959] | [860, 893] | 0.2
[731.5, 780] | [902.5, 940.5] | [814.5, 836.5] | -3.2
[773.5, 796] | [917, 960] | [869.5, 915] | 0.9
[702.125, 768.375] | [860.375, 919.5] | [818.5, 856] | -4.2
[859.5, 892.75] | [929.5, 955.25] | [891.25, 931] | 1.6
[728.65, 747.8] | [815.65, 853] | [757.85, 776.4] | 4.8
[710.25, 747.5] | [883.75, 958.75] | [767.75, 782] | 1.7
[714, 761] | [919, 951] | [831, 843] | -1.2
